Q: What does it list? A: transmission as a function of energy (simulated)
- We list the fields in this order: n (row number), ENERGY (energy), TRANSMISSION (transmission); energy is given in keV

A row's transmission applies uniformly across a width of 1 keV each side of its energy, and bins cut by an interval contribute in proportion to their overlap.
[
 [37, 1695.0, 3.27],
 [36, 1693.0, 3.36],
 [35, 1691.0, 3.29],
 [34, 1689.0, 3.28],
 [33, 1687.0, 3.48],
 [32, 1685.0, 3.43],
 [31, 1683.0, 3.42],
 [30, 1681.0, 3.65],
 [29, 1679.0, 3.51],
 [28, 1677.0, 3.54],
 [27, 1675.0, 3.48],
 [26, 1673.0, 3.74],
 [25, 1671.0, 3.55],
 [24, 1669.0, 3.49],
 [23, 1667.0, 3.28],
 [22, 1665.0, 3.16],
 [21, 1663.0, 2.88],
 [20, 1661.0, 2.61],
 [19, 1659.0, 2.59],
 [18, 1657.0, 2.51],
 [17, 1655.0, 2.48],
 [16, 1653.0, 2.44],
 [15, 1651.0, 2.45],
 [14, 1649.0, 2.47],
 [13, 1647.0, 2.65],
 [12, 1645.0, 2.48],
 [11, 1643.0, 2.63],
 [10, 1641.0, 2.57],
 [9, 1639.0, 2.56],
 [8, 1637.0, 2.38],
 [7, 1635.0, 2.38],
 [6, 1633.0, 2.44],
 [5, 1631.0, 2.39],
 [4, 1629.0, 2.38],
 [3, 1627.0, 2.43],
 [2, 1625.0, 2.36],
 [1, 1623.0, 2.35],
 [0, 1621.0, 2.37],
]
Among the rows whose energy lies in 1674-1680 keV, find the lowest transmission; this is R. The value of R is 3.48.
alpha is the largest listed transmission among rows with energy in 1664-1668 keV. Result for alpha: 3.28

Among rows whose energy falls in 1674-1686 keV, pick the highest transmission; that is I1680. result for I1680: 3.65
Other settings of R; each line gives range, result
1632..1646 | 2.38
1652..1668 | 2.44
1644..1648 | 2.48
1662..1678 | 2.88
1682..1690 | 3.28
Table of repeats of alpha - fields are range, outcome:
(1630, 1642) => 2.57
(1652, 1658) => 2.51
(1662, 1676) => 3.74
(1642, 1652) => 2.65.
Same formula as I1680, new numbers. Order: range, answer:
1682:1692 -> 3.48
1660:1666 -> 3.16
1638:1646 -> 2.63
